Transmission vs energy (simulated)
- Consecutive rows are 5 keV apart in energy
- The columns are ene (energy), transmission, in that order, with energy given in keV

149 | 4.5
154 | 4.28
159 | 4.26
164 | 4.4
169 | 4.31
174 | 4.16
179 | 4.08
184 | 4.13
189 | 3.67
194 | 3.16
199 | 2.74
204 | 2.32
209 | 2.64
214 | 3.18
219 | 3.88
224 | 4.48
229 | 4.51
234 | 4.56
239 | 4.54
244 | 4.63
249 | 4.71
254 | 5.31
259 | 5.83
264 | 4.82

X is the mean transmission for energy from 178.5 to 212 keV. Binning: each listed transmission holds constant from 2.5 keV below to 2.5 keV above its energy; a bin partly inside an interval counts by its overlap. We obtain 3.2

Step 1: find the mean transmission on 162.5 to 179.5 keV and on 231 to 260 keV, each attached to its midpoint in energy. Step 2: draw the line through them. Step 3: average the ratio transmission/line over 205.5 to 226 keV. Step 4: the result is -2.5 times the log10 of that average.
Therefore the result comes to 0.32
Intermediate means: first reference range 4.25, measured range 3.46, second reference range 4.88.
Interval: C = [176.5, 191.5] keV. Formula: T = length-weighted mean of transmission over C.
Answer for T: 3.96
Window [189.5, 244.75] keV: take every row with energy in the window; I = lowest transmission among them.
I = 2.32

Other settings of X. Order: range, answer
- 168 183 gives 4.17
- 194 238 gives 3.55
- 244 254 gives 4.84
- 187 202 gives 3.15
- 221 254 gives 4.62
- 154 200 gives 3.94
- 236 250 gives 4.62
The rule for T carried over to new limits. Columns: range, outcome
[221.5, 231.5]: 4.5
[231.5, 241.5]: 4.55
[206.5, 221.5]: 3.23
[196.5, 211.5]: 2.57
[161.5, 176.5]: 4.29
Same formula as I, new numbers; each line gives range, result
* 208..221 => 2.64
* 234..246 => 4.54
